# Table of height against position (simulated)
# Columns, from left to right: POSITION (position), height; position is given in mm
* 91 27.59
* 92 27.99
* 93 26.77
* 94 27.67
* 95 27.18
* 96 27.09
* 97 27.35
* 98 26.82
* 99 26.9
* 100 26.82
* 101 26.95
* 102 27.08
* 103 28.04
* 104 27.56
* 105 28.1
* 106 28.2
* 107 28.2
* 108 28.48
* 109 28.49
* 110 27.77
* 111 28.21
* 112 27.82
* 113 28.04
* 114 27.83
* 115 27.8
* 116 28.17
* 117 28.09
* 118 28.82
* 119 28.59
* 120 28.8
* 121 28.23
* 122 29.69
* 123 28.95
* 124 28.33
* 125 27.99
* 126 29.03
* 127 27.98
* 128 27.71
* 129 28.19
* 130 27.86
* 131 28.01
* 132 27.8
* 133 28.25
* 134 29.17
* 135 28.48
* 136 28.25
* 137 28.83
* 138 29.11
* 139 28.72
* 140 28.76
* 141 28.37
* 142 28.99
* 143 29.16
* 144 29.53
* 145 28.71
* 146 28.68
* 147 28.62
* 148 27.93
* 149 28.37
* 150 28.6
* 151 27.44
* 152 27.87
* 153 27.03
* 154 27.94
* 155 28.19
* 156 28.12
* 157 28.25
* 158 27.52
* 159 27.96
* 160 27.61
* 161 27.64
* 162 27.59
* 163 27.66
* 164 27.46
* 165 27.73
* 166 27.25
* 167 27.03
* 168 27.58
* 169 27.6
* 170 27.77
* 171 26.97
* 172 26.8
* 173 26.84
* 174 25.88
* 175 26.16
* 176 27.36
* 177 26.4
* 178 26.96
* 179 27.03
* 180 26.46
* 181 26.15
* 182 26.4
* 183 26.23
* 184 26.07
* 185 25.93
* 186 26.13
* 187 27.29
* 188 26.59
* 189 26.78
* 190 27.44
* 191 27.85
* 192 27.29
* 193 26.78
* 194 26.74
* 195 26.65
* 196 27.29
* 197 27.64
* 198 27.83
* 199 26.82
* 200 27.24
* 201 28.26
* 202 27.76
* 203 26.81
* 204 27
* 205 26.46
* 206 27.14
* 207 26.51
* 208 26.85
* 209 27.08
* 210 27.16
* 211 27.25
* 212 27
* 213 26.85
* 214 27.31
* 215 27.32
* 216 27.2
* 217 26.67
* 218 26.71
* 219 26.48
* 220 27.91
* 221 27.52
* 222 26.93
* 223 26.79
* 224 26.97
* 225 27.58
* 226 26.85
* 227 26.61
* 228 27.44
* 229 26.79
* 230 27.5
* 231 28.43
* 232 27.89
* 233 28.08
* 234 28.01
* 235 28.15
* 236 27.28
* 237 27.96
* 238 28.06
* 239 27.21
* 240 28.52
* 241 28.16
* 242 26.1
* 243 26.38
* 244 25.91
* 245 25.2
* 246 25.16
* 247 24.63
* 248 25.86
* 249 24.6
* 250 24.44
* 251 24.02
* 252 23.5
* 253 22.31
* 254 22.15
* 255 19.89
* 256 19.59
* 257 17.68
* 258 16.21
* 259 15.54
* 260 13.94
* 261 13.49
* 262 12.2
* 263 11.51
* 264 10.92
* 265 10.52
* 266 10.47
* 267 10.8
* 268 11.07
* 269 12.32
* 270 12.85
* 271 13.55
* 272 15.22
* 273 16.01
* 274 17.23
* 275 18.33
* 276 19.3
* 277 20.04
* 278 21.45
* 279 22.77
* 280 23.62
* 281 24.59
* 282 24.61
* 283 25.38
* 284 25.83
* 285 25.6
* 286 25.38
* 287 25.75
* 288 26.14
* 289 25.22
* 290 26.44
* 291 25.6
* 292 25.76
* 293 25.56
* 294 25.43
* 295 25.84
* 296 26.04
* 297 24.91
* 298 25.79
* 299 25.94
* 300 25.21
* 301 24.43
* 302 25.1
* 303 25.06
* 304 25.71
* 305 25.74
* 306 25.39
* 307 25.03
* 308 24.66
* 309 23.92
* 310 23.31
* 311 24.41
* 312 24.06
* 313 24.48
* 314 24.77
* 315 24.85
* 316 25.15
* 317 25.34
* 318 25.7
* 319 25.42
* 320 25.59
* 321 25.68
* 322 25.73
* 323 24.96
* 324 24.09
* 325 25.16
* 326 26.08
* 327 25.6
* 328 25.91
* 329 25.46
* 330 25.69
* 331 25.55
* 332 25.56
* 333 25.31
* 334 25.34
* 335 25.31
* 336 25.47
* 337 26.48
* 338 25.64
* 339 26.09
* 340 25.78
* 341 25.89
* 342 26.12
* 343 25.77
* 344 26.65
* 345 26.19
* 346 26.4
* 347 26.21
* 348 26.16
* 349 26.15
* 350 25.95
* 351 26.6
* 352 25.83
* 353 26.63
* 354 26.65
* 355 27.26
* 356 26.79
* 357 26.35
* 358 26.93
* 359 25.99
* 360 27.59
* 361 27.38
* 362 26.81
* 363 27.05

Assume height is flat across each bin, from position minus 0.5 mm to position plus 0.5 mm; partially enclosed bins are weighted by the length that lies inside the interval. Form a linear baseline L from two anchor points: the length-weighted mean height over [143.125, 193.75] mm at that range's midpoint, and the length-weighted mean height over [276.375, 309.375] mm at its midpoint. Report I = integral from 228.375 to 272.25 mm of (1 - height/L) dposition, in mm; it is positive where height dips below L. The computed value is 7.9 mm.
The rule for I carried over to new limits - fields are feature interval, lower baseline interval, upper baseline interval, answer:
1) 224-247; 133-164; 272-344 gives -0.7 mm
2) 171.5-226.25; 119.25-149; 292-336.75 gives 0.8 mm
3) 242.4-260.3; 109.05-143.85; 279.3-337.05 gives 2.8 mm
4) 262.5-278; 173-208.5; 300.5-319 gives 6.8 mm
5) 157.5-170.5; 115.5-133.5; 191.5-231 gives 0.1 mm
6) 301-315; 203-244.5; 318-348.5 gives 0.7 mm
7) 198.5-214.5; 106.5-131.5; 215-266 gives -1.3 mm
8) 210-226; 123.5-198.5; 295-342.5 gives -0.2 mm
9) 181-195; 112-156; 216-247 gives 0.5 mm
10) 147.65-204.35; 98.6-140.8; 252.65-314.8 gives -3.2 mm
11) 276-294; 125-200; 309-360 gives 1.2 mm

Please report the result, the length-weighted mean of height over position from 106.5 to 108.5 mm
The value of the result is 28.3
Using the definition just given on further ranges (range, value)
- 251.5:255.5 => 22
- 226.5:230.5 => 27.1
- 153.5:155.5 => 28.1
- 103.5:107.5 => 28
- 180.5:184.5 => 26.2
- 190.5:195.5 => 27.1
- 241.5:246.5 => 25.8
